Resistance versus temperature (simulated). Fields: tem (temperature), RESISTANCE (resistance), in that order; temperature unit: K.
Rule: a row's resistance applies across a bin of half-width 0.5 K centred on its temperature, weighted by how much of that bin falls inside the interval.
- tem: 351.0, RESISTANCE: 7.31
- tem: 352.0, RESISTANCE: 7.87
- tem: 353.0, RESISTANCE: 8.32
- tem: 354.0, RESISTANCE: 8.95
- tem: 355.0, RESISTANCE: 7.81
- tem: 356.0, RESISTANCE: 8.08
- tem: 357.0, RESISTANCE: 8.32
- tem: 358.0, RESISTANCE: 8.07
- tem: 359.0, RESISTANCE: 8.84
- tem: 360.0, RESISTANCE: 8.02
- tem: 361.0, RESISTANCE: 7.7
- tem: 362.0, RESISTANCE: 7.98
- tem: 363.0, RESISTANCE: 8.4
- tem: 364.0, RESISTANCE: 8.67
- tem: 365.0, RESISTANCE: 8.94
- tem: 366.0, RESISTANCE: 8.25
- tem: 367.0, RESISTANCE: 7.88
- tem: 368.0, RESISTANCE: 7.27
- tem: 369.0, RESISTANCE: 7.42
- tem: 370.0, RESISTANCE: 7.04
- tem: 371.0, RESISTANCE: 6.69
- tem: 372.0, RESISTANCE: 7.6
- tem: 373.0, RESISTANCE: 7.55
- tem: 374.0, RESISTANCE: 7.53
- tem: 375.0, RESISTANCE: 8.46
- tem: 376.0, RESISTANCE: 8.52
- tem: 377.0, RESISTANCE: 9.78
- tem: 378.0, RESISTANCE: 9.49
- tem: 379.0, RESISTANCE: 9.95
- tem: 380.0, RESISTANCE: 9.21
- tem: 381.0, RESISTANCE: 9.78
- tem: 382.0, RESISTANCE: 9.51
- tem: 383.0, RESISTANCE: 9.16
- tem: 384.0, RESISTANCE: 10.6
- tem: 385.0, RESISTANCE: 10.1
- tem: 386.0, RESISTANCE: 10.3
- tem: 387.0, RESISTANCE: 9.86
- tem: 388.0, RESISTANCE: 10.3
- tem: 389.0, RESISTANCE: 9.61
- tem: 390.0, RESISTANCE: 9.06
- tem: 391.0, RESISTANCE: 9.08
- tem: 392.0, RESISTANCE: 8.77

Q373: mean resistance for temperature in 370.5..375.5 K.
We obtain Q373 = 7.57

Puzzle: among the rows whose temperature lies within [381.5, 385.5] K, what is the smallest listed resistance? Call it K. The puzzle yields 9.16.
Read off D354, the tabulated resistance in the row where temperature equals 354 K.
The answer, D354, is 8.95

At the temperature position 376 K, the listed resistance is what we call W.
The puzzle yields 8.52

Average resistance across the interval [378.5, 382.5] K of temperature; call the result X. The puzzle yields 9.61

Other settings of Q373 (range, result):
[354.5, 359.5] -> 8.22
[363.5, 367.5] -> 8.44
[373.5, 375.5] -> 8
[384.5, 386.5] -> 10.2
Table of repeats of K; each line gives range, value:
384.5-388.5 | 9.86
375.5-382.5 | 8.52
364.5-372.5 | 6.69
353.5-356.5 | 7.81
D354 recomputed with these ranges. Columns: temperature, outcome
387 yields 9.86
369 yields 7.42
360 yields 8.02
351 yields 7.31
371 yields 6.69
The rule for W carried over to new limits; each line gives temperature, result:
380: 9.21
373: 7.55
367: 7.88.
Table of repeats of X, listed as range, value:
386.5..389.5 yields 9.92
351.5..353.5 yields 8.1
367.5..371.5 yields 7.11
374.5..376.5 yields 8.49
